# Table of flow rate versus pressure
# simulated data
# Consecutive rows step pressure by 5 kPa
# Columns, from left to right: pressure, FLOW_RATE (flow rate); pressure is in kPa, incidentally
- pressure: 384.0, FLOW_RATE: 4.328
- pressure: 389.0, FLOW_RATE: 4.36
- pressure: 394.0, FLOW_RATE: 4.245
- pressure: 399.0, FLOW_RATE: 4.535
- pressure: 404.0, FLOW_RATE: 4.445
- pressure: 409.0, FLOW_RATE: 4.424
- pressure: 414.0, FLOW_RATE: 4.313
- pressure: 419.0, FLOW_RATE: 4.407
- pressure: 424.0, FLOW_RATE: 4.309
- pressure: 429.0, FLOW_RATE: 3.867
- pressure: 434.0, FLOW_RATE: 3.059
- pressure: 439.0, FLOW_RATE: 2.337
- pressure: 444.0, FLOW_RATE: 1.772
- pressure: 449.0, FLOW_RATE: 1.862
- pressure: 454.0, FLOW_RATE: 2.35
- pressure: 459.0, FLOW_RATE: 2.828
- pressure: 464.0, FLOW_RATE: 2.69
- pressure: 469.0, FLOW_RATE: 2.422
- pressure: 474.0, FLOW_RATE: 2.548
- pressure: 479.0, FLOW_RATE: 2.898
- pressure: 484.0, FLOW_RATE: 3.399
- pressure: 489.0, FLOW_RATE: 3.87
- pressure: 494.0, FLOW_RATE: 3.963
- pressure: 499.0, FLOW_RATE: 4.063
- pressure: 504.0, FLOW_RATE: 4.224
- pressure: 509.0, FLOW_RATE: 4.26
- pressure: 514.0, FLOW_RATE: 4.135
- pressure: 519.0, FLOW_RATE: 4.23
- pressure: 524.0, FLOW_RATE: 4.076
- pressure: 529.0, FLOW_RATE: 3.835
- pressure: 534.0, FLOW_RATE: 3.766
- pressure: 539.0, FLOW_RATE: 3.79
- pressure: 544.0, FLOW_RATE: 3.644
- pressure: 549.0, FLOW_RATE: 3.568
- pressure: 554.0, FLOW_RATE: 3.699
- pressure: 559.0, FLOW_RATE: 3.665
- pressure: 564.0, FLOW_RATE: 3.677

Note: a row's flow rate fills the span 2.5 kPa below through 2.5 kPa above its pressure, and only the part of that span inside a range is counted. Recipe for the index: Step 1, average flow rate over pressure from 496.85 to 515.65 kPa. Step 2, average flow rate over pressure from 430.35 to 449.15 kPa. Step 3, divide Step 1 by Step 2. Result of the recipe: 1.74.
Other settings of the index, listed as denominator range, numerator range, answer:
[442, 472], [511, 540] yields 1.71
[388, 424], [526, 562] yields 0.85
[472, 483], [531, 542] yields 1.34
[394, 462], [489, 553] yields 1.15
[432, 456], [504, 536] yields 1.80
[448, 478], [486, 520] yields 1.64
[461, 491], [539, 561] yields 1.24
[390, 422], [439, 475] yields 0.53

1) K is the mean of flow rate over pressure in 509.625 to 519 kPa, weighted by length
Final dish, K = 4.19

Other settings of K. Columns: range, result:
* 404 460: 3.29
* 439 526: 3.24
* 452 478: 2.59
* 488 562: 3.92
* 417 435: 3.97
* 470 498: 3.33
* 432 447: 2.35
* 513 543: 3.95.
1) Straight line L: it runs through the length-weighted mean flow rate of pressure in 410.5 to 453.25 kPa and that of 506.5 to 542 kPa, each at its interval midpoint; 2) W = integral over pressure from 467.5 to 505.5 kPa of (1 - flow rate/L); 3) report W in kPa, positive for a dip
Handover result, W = 2.8 kPa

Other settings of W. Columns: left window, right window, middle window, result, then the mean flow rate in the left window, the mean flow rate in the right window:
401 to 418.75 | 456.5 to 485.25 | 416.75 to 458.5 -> 8.3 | 4.4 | 2.77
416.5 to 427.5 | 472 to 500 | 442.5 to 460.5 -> 7.9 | 4.31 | 3.44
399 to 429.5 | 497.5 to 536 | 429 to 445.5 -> 6.3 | 4.34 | 4.08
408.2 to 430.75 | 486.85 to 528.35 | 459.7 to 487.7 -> 8.9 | 4.27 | 4.09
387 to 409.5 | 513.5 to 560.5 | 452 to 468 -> 5.9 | 4.4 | 3.83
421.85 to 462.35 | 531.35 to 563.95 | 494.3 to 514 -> -5.0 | 2.78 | 3.69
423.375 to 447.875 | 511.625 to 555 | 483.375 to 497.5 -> -1.5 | 2.91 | 3.87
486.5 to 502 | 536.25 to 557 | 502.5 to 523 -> -1.8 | 3.97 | 3.68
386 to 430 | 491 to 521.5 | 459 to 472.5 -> 5.2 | 4.34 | 4.14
